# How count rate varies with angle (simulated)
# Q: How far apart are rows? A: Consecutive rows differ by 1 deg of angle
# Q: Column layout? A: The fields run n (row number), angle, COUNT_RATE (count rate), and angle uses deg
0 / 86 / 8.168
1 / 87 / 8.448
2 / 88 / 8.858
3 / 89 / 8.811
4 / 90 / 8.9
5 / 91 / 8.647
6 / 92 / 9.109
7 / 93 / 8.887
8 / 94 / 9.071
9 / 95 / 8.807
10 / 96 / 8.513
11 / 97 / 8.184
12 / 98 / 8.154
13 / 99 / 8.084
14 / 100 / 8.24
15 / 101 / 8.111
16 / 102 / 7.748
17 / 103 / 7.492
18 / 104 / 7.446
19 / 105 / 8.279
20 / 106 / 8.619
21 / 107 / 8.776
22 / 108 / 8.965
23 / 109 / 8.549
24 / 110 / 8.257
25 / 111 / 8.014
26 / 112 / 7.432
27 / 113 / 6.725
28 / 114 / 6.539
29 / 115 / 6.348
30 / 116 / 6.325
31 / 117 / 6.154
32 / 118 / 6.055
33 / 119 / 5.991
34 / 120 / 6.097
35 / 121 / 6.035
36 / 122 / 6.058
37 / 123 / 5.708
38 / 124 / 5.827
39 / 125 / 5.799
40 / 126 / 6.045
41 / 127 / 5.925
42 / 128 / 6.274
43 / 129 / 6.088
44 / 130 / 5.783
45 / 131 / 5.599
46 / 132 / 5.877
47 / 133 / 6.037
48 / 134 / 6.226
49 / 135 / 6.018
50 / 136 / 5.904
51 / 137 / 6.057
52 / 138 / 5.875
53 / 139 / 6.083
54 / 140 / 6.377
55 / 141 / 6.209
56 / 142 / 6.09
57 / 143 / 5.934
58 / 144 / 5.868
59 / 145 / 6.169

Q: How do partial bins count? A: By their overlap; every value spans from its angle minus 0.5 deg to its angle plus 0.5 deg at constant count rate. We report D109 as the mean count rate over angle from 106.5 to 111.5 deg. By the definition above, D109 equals 8.51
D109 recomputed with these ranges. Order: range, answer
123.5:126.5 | 5.89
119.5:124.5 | 5.95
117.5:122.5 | 6.05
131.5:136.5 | 6.01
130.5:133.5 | 5.84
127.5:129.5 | 6.18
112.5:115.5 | 6.54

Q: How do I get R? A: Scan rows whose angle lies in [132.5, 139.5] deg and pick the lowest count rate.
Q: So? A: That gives 5.875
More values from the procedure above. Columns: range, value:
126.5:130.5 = 5.783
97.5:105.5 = 7.446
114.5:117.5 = 6.154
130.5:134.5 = 5.599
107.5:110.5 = 8.257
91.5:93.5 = 8.887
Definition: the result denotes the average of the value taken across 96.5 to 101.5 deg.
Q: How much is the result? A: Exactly 8.15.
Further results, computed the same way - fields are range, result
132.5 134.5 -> 6.13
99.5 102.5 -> 8.03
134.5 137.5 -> 5.99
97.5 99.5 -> 8.12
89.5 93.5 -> 8.89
